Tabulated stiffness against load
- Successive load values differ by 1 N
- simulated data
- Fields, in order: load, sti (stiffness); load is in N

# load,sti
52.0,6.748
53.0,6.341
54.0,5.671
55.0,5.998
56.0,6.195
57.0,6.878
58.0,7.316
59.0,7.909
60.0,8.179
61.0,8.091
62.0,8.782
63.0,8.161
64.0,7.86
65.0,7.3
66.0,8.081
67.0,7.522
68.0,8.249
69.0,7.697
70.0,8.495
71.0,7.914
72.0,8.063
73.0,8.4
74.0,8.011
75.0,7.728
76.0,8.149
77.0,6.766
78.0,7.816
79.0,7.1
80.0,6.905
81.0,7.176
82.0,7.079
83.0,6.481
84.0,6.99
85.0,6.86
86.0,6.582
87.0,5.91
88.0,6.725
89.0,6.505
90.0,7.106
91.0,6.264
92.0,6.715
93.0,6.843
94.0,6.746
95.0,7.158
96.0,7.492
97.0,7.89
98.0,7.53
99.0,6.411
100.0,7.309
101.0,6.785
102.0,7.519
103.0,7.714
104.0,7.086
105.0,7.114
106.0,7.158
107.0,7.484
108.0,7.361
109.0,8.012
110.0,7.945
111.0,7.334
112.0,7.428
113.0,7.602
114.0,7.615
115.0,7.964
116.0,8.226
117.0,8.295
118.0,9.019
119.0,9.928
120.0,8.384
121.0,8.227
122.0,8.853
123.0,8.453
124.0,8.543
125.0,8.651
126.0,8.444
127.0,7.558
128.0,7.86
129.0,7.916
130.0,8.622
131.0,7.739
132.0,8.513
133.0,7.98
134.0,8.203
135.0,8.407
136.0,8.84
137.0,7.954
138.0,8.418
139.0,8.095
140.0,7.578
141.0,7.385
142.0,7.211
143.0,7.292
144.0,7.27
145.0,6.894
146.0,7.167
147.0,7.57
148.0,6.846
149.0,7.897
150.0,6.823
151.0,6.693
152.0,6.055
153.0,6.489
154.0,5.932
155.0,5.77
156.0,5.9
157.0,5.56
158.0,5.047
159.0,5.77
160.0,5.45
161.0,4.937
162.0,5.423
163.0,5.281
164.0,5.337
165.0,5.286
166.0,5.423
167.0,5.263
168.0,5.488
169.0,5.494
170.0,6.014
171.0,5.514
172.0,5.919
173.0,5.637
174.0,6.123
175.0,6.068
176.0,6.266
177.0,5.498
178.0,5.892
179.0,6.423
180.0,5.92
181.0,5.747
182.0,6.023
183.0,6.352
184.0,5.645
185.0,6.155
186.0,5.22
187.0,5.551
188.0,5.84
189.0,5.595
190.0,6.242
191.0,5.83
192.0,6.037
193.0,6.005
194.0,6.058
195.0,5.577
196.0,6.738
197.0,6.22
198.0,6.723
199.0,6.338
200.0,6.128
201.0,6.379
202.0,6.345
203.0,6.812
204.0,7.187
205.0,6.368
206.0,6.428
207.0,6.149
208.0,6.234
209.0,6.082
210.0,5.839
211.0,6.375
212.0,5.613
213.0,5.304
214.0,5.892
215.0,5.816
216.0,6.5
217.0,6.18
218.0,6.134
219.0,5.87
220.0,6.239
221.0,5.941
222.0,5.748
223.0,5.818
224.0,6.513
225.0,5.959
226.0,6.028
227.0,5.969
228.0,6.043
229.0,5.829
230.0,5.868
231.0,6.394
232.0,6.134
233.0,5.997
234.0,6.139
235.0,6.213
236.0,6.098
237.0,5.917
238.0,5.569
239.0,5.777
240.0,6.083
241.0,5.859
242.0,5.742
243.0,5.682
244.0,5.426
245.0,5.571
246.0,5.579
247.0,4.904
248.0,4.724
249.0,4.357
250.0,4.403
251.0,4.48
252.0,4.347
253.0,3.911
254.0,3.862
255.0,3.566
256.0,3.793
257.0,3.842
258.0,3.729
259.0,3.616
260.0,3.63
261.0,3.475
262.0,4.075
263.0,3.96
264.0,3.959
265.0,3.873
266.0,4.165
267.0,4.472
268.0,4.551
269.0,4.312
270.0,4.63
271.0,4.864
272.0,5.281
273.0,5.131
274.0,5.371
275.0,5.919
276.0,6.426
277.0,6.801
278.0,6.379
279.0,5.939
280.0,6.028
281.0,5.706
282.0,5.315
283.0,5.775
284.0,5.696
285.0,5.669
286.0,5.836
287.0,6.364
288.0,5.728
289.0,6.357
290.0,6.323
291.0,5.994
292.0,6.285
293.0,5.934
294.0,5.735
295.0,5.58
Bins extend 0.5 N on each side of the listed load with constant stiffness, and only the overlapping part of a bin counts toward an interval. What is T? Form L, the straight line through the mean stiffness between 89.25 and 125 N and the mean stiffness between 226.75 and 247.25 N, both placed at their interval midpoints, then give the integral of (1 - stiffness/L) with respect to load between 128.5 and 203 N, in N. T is 4.7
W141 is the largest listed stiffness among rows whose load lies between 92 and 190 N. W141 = 9.928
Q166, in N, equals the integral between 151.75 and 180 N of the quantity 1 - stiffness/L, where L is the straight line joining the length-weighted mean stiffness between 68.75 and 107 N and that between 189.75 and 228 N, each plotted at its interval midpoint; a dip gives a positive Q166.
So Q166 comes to 3.6 N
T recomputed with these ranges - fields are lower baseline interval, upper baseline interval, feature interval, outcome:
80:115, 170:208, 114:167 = -4.96 N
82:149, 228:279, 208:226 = -0.90 N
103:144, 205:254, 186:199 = 1.01 N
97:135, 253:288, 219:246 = -1.48 N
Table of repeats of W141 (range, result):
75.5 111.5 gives 8.149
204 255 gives 7.187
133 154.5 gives 8.84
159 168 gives 5.77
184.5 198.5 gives 6.738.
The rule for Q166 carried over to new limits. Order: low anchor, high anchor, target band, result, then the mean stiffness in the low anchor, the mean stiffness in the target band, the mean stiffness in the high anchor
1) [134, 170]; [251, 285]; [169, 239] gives -4.0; 6.54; 6.04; 4.75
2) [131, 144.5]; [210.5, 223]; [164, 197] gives 4.9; 7.93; 5.84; 5.96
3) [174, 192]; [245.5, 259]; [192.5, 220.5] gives -4.5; 5.91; 6.2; 4.24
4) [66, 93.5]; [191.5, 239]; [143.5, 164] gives 1.3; 7.28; 6.22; 6.12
